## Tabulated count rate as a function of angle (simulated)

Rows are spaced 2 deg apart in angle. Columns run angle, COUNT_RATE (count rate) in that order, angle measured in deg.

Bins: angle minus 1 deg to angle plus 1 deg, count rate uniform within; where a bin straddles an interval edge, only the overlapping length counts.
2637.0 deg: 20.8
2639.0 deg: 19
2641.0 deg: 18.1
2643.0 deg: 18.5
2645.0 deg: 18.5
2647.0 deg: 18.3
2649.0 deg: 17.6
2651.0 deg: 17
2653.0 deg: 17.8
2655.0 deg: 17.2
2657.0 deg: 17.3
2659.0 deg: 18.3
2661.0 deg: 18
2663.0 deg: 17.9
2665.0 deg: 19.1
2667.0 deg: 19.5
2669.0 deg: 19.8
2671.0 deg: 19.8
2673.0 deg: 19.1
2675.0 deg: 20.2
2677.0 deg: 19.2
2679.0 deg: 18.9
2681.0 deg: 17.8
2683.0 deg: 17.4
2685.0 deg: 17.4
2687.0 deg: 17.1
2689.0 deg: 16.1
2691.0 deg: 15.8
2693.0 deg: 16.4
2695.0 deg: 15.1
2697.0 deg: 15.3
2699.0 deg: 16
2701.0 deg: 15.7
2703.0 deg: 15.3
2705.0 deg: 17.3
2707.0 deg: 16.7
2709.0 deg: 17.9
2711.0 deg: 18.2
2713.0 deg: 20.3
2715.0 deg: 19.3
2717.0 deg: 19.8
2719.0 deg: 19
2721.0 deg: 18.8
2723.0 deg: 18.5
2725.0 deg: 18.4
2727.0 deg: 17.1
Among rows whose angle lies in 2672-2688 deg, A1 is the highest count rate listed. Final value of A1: 20.2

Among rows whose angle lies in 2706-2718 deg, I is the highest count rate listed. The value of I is 20.3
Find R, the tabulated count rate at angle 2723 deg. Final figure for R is 18.5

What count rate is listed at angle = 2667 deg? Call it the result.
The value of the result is 19.5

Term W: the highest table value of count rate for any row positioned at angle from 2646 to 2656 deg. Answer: 18.3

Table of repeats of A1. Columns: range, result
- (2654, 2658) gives 17.3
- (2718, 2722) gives 19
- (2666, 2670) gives 19.8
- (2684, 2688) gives 17.4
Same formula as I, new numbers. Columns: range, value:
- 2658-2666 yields 19.1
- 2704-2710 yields 17.9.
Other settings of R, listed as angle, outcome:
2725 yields 18.4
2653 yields 17.8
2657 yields 17.3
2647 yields 18.3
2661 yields 18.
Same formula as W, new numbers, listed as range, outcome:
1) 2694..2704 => 16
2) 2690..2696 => 16.4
